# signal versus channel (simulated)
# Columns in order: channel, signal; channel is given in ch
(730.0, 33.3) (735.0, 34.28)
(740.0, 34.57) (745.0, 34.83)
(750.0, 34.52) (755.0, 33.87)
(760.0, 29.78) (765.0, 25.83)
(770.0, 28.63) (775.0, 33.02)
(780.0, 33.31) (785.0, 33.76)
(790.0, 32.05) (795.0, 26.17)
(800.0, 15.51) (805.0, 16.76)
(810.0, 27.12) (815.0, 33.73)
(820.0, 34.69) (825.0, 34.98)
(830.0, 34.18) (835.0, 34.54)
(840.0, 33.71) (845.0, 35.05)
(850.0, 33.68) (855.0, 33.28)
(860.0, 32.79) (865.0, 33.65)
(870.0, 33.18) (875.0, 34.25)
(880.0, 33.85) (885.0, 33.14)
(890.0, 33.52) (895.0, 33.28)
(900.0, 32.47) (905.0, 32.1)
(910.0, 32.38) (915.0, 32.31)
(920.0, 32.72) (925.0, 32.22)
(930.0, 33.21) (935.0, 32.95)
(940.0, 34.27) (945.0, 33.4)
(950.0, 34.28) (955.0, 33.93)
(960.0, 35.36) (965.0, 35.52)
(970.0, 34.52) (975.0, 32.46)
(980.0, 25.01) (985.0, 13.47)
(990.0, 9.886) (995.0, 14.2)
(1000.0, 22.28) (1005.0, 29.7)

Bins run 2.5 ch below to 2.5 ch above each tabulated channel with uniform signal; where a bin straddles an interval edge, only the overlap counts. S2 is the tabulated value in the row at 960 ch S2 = 35.36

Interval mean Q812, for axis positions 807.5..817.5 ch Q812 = 30.4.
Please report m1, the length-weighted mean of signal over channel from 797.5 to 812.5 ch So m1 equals 19.8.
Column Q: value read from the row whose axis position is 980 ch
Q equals 25.01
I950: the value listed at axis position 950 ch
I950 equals 34.28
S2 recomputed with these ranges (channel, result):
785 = 33.76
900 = 32.47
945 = 33.4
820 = 34.69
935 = 32.95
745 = 34.83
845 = 35.05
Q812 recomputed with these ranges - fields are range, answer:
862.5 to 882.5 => 33.7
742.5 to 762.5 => 33.2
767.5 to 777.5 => 30.8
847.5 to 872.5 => 33.3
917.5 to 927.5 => 32.5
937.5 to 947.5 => 33.8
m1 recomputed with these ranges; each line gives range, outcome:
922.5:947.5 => 33.2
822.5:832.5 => 34.6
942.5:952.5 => 33.8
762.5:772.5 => 27.2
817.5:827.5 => 34.8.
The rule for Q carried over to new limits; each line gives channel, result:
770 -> 28.63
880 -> 33.85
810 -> 27.12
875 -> 34.25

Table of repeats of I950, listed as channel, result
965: 35.52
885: 33.14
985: 13.47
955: 33.93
